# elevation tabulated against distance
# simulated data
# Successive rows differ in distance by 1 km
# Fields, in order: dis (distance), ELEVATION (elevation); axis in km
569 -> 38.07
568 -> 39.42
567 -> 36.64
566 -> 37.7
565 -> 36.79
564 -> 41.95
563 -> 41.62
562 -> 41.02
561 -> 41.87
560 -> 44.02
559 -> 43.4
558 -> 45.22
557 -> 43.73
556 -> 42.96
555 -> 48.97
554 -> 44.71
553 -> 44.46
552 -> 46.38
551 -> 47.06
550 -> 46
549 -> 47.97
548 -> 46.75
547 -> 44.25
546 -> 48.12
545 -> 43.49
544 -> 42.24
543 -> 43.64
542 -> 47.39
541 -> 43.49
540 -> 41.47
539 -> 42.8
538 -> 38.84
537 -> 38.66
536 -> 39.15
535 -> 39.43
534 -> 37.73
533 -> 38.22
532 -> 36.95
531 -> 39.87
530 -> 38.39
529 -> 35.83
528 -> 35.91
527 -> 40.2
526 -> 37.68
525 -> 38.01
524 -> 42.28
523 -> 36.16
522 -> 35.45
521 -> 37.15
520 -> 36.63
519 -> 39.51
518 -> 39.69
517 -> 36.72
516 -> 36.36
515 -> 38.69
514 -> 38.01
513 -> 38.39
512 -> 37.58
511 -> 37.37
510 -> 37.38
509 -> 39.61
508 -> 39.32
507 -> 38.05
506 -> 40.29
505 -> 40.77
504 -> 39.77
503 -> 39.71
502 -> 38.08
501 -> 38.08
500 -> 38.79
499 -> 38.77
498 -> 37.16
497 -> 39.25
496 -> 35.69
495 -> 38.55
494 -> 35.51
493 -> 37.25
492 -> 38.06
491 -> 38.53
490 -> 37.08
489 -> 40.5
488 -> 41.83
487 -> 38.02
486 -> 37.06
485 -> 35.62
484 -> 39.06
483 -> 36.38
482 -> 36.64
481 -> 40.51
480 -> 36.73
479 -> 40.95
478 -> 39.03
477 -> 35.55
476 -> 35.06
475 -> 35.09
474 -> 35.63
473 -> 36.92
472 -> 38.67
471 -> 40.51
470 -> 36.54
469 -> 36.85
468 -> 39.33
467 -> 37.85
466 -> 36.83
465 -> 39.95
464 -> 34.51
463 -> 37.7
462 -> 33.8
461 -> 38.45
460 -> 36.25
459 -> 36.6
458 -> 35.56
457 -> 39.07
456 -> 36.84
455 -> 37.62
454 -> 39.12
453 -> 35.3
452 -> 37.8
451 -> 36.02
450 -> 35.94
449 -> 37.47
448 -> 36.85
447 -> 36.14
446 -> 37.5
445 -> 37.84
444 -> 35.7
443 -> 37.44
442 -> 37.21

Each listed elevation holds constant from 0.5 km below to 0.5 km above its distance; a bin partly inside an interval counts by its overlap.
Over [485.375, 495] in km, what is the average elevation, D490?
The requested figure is 38.2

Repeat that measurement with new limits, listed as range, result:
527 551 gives 41.7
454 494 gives 37.5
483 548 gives 39.1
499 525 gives 38.4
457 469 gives 37.1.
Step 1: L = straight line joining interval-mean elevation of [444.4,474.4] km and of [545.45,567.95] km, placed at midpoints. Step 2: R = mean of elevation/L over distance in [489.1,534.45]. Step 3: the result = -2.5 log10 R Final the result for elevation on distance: 0.07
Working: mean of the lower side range 37.2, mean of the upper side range 43.6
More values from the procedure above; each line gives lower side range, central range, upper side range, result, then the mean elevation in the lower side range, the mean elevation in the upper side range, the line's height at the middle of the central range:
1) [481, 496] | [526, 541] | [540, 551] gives 0.125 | 37.9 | 45.2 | 43.7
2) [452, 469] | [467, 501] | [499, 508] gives 0.013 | 37.2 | 39.2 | 38.3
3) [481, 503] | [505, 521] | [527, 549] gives 0.033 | 38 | 41.2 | 39.5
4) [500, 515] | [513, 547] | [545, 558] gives 0.075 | 38.7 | 45.8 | 42.4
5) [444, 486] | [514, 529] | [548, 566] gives 0.096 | 37.2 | 43.9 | 41.3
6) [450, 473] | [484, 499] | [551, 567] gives 0.031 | 37.3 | 42.9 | 39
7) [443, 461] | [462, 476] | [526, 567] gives 0.020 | 37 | 42.1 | 37.9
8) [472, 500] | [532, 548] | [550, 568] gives -0.010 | 37.7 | 42.8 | 41.5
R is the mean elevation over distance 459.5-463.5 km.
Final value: 36.5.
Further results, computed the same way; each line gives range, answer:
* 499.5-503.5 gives 38.7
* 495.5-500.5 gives 37.9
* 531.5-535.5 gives 38.1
